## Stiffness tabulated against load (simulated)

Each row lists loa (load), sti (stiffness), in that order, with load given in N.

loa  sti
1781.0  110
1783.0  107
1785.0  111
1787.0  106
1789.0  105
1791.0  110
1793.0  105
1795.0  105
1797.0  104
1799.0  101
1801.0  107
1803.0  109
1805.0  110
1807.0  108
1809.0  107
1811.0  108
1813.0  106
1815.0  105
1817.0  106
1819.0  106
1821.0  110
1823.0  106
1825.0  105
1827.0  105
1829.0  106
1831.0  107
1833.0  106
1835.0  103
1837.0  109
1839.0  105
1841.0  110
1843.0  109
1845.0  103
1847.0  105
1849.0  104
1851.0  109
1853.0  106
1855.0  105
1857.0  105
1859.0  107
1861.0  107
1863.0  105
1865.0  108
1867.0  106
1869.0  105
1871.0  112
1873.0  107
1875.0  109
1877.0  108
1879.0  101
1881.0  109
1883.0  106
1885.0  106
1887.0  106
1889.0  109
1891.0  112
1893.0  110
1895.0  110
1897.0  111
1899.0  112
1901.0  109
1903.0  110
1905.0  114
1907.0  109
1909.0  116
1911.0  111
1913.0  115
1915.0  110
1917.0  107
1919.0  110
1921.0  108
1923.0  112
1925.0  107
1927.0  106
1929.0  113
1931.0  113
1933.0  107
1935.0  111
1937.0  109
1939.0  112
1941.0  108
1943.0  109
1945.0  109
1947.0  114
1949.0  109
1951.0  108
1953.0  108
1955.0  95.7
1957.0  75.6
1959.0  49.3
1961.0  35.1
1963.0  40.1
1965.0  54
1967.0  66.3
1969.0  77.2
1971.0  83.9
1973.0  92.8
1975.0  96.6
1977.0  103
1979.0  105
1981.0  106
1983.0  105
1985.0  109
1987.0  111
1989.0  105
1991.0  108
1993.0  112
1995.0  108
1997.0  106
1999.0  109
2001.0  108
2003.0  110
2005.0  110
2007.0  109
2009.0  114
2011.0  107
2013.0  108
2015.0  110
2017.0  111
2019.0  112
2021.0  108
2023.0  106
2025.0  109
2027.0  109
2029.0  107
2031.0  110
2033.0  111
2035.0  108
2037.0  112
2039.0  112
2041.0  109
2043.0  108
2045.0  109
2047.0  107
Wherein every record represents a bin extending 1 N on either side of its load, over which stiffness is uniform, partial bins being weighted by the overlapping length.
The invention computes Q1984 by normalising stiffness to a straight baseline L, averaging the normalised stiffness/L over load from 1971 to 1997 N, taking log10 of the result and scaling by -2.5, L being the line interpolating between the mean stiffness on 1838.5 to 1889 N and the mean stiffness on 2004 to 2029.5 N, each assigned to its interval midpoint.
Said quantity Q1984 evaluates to 0.04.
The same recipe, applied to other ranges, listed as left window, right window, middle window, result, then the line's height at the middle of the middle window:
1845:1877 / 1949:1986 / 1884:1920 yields -0.13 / 98.1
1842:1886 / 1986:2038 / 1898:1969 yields 0.08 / 108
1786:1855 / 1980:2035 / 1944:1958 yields 0.05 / 108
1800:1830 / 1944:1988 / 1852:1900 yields -0.08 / 99.6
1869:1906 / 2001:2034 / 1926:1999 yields 0.13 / 109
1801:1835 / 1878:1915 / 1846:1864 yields 0.02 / 108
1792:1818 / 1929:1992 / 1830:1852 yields -0.03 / 104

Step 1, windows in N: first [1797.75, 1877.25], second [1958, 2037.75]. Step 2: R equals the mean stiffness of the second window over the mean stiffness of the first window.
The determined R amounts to 0.93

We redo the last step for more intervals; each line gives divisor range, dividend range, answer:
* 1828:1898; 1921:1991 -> 0.90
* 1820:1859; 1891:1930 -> 1.04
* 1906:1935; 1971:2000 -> 0.95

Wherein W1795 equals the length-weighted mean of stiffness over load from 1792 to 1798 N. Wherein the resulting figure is 105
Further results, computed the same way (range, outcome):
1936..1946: 109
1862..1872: 107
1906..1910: 112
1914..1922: 109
